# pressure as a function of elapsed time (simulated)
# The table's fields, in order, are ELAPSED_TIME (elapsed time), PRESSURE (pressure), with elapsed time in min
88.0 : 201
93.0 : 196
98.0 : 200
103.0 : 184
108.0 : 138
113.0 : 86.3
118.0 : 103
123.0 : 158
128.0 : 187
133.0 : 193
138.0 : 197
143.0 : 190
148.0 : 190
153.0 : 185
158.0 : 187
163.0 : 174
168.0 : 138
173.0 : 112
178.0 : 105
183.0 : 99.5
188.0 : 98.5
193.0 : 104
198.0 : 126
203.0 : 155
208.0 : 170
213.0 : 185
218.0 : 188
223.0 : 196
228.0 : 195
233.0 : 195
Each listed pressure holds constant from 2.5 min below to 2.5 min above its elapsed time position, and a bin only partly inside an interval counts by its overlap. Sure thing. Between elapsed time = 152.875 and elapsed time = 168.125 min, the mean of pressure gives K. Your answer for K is 174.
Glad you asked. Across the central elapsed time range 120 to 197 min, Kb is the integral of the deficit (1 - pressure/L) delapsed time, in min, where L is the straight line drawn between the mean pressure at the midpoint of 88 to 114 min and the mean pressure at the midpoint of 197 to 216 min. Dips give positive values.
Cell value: 5.6 min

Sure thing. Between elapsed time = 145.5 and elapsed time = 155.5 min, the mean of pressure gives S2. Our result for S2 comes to 188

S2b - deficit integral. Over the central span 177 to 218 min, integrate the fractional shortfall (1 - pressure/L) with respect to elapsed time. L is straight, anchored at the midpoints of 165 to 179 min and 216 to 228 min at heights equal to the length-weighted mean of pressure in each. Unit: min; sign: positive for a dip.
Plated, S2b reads 6.5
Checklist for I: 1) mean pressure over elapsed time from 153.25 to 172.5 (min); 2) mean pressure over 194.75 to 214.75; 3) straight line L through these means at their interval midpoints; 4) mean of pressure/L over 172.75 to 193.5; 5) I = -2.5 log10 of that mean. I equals 0.48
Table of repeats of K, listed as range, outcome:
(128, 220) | 156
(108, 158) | 165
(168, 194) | 107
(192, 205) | 130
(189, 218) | 149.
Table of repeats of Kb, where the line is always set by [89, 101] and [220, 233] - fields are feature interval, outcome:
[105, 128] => 7.87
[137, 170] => 2.79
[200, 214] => 2.05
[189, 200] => 4.69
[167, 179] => 4.81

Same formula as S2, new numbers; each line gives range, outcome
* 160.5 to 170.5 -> 156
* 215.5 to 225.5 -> 192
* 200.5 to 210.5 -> 162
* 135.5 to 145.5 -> 194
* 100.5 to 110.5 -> 161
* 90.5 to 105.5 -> 193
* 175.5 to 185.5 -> 102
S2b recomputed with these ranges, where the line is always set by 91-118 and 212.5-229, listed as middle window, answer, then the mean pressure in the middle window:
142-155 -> -1.5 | 188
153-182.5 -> 5.1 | 144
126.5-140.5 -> -2.5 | 193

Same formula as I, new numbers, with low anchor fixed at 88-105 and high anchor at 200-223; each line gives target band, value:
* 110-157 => 0.14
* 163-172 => 0.26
